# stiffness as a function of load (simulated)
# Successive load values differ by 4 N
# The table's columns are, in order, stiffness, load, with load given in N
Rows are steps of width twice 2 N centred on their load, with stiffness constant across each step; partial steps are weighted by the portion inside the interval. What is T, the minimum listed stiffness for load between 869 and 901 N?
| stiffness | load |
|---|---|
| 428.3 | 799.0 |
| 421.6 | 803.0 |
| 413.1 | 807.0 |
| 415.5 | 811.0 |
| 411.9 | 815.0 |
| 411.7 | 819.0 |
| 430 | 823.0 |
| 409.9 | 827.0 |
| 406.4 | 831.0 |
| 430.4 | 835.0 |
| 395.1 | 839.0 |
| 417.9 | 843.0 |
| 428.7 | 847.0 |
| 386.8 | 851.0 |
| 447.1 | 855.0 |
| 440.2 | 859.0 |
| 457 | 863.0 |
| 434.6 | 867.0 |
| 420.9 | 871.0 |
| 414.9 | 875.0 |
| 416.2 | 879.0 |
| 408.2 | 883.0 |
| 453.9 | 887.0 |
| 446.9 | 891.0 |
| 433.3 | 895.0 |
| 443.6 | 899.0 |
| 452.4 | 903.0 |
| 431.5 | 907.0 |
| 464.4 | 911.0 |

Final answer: 408.2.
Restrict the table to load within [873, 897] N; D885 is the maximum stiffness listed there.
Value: 453.9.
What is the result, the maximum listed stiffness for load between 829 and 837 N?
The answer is 430.4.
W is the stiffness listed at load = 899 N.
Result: 443.6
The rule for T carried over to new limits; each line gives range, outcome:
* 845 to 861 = 386.8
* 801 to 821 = 411.7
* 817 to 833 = 406.4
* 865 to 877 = 414.9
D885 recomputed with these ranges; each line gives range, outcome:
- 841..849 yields 428.7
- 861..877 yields 457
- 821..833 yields 430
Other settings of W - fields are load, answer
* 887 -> 453.9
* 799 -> 428.3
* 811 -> 415.5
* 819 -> 411.7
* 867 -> 434.6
